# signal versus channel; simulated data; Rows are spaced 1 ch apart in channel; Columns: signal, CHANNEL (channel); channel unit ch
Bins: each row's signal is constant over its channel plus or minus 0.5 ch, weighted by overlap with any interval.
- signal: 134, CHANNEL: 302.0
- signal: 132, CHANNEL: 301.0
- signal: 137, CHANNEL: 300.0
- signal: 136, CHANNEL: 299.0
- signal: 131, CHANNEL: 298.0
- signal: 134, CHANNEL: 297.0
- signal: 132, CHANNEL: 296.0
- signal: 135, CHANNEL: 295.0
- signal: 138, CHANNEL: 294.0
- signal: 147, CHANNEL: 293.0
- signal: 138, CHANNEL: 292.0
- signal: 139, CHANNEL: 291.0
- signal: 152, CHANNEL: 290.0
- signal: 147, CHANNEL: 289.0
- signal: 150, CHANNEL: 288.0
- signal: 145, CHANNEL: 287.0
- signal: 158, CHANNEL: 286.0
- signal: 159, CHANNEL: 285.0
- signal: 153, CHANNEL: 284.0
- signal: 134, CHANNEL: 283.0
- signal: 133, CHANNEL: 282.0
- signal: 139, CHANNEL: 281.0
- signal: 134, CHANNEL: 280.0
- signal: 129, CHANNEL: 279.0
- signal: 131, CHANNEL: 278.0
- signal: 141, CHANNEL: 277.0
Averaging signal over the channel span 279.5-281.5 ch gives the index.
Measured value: 136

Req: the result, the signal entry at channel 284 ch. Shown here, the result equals 153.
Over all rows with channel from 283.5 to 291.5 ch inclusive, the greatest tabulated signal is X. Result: 159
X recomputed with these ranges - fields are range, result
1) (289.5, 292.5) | 152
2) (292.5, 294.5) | 147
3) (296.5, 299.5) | 136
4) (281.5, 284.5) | 153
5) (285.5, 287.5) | 158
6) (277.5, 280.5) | 134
